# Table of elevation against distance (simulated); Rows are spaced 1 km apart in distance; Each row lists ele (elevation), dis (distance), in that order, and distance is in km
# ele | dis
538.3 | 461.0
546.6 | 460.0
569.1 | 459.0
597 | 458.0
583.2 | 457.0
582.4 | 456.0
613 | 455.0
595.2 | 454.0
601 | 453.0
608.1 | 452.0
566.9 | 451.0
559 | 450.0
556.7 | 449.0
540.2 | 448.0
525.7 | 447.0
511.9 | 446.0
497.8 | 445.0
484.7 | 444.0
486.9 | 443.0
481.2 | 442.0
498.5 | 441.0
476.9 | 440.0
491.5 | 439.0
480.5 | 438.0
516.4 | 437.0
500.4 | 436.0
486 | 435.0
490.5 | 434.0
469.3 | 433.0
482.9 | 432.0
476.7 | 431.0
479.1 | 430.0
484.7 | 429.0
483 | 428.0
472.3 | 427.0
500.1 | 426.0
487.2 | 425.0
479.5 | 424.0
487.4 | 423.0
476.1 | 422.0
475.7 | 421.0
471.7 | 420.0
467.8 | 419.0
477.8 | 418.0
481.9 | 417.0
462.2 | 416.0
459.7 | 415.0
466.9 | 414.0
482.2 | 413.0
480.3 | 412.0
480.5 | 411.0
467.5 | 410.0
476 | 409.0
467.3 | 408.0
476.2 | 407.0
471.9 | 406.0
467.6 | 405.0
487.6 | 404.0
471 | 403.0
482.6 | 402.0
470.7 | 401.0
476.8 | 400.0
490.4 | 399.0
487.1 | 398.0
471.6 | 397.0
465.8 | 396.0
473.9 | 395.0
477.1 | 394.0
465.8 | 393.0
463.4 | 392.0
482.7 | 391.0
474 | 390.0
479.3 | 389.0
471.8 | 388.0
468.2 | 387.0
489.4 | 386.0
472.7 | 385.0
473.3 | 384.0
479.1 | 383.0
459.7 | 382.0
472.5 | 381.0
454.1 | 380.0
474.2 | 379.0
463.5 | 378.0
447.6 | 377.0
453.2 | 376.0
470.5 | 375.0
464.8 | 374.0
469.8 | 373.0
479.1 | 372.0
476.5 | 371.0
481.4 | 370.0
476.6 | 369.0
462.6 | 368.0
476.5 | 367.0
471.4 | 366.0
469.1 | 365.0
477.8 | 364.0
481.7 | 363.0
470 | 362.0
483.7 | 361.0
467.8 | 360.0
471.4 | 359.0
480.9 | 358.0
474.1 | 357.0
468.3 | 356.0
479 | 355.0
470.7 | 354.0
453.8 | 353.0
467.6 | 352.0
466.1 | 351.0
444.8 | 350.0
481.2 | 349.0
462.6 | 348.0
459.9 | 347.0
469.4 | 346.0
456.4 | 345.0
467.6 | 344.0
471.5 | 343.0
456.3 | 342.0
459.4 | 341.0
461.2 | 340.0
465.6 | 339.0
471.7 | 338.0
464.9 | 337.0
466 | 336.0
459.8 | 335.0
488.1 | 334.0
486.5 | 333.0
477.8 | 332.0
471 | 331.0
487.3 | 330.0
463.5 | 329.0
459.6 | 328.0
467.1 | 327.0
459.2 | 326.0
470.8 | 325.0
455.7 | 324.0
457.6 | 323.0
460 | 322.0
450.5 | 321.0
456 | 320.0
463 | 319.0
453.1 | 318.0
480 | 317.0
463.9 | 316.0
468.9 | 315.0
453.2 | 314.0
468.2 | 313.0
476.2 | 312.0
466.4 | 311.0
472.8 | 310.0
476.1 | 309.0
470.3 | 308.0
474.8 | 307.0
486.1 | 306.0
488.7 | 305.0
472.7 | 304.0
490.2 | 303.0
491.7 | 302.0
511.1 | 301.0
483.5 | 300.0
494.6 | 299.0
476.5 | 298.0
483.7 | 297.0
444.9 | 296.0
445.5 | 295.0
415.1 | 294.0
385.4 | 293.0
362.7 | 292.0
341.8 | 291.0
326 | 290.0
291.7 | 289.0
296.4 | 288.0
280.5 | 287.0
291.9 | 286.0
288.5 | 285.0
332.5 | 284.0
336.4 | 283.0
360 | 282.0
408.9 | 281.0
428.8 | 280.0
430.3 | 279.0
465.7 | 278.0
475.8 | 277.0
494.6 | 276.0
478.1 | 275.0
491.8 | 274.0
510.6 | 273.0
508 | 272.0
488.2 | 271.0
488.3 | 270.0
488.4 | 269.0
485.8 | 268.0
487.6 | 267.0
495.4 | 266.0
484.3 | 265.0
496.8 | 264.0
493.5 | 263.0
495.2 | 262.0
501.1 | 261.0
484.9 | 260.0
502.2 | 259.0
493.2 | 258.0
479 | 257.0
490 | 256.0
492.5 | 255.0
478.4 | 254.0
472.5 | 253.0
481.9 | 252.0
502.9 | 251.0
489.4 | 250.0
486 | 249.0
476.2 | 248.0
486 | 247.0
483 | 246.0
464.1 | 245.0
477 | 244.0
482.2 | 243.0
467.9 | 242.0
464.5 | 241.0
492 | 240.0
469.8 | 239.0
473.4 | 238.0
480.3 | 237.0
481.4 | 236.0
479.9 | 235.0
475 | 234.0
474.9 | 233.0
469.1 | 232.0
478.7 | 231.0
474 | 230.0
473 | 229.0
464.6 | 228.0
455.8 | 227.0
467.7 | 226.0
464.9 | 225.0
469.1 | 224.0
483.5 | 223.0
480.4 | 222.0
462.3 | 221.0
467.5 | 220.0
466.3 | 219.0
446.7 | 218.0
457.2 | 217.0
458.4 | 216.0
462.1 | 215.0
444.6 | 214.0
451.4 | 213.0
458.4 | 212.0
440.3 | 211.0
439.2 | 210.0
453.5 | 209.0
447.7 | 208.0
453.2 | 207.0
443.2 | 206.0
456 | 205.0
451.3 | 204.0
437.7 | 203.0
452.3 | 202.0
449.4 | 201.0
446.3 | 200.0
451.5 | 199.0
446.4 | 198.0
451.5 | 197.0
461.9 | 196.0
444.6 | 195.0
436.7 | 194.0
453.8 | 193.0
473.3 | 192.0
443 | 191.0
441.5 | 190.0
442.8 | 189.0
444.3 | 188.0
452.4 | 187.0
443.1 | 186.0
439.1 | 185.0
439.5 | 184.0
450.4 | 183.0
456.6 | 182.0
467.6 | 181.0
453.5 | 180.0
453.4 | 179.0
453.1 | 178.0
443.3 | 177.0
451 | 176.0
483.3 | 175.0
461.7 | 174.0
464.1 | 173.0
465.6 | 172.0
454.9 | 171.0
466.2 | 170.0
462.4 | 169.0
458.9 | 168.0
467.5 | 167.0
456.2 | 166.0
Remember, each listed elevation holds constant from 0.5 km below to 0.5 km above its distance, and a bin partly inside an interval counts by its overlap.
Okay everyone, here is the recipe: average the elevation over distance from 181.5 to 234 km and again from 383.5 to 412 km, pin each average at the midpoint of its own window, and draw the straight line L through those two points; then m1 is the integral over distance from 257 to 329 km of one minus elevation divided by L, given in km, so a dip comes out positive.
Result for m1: 2.3 km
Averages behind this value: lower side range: 455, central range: 449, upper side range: 475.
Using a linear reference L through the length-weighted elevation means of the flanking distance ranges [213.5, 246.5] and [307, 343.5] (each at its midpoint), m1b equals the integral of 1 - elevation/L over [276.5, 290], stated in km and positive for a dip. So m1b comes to 3.1 km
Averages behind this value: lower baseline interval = 470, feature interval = 359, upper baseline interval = 467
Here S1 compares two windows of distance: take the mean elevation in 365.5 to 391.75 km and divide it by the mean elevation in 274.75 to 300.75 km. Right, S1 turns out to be 1.19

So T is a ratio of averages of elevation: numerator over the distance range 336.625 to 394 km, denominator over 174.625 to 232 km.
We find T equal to 1.0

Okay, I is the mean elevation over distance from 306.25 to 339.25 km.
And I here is 468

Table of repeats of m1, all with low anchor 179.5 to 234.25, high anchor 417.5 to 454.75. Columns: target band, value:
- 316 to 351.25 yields 1.2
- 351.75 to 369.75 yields 0.6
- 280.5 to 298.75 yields 4.1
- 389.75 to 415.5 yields 1.2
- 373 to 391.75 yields 0.9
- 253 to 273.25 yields -1.0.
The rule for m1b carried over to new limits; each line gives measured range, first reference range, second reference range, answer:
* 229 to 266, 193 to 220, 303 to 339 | -2.1 km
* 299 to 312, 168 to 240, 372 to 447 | -0.4 km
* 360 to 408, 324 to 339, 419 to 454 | 1.4 km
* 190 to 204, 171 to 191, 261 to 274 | 0.3 km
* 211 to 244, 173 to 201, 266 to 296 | -2.6 km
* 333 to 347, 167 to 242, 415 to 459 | 0.6 km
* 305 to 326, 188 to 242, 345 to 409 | 0.0 km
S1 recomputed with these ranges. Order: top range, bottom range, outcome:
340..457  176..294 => 1.07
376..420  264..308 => 1.09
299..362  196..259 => 1.01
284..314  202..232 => 0.93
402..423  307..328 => 1.02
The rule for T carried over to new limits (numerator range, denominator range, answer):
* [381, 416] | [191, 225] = 1.04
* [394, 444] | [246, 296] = 1.08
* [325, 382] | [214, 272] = 0.98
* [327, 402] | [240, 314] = 1.04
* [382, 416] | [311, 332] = 1.02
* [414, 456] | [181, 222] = 1.12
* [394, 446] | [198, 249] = 1.03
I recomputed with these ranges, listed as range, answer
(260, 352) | 453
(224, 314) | 457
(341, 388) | 469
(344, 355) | 464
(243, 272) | 488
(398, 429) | 477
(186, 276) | 470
